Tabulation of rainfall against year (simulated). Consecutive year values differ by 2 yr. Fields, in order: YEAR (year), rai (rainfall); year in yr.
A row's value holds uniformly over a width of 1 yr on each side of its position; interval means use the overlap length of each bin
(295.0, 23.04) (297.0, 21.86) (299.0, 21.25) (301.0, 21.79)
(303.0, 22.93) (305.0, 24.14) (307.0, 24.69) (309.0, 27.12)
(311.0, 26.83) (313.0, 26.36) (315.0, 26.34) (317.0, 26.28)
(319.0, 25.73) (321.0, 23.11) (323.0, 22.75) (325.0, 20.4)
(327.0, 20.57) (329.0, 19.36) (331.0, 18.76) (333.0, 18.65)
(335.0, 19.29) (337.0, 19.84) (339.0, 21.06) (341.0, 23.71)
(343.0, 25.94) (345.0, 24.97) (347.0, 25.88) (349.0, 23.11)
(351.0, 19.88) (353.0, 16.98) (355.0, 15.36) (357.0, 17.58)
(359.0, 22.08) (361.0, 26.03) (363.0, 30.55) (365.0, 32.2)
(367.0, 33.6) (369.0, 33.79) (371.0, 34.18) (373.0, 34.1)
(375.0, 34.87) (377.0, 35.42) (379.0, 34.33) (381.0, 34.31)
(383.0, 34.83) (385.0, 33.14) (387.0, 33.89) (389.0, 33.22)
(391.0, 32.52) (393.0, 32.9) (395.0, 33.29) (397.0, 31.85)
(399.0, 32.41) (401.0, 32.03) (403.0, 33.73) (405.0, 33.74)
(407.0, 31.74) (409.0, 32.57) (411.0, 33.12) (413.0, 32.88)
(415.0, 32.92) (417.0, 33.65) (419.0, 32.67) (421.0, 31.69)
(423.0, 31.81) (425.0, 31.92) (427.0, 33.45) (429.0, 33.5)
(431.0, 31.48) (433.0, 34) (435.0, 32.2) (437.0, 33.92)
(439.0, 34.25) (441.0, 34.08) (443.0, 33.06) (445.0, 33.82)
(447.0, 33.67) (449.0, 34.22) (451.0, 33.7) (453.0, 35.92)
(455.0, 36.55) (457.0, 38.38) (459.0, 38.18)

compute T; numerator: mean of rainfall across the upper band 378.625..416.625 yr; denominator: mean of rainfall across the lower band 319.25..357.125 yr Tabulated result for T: 1.6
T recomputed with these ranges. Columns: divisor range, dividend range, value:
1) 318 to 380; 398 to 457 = 1.34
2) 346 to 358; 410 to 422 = 1.66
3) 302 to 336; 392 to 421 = 1.42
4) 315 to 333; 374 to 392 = 1.54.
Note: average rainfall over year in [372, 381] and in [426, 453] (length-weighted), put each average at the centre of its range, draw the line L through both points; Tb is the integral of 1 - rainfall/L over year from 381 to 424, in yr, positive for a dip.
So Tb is 1.6 yr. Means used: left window 34.6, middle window 32.9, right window 33.6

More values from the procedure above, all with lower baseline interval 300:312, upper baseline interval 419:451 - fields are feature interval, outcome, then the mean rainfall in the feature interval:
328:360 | 7.5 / 20.8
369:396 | -3.9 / 33.9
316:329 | 1.4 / 22.8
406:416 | -0.3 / 32.6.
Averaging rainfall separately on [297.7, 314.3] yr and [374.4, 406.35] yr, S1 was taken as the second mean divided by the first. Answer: 1.37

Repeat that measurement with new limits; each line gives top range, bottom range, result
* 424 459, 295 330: 1.45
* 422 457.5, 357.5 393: 1.05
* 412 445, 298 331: 1.40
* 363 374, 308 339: 1.47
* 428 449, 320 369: 1.47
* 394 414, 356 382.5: 1.05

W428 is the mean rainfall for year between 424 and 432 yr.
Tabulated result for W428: 32.6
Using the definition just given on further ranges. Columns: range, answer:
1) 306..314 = 26.2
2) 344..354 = 22.2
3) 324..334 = 19.5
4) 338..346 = 23.9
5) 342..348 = 25.6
